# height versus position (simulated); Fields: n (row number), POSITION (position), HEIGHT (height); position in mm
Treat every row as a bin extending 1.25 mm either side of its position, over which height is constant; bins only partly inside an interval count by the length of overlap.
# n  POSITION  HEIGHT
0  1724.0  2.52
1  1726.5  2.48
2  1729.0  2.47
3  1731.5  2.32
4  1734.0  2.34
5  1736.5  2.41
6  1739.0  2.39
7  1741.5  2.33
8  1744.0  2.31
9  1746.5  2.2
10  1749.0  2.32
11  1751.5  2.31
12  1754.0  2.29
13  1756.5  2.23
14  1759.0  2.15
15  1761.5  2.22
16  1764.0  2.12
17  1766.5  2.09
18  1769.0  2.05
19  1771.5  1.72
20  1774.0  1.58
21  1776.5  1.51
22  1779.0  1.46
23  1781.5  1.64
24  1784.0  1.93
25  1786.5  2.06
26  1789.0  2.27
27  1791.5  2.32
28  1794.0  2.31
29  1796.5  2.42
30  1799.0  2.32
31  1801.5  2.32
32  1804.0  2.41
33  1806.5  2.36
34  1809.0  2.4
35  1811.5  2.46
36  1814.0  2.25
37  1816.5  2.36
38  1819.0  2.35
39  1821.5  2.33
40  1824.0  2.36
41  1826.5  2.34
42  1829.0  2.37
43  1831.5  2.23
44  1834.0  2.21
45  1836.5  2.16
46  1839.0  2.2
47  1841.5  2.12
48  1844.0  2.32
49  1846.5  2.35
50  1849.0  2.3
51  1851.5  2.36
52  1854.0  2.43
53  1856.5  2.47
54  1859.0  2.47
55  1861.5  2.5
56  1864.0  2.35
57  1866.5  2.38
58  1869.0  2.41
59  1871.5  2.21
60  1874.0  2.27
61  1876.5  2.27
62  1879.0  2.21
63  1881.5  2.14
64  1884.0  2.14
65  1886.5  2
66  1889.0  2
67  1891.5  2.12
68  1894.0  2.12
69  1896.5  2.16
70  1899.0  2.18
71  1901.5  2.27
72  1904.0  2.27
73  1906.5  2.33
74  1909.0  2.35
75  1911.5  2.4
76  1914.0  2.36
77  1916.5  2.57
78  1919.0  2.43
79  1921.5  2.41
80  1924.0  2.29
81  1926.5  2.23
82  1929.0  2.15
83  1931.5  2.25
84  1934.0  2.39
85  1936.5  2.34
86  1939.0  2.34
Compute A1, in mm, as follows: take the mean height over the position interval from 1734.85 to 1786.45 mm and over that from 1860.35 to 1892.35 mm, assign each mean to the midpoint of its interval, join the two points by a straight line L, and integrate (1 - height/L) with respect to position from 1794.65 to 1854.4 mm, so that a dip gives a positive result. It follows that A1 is -4.6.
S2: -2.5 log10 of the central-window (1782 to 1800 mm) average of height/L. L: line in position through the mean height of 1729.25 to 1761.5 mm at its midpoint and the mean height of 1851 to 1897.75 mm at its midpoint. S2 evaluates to 0.04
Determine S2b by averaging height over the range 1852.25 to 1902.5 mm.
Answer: 2.26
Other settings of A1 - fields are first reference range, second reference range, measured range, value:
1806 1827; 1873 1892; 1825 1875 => -1.7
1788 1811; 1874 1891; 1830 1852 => 0.0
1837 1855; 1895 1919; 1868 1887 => 0.8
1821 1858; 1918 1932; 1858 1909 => 1.3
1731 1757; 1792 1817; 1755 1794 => 6.1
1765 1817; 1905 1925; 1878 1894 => 1.5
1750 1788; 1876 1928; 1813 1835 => -2.5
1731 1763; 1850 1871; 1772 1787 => 4.2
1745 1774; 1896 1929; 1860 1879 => -0.5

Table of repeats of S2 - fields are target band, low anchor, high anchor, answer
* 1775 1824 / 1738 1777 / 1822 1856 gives 0.01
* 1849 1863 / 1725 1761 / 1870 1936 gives -0.07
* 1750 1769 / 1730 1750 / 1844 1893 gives 0.06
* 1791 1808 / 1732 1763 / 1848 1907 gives -0.03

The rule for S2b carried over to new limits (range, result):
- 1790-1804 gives 2.34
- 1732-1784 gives 2.08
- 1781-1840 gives 2.27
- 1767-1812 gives 2.08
